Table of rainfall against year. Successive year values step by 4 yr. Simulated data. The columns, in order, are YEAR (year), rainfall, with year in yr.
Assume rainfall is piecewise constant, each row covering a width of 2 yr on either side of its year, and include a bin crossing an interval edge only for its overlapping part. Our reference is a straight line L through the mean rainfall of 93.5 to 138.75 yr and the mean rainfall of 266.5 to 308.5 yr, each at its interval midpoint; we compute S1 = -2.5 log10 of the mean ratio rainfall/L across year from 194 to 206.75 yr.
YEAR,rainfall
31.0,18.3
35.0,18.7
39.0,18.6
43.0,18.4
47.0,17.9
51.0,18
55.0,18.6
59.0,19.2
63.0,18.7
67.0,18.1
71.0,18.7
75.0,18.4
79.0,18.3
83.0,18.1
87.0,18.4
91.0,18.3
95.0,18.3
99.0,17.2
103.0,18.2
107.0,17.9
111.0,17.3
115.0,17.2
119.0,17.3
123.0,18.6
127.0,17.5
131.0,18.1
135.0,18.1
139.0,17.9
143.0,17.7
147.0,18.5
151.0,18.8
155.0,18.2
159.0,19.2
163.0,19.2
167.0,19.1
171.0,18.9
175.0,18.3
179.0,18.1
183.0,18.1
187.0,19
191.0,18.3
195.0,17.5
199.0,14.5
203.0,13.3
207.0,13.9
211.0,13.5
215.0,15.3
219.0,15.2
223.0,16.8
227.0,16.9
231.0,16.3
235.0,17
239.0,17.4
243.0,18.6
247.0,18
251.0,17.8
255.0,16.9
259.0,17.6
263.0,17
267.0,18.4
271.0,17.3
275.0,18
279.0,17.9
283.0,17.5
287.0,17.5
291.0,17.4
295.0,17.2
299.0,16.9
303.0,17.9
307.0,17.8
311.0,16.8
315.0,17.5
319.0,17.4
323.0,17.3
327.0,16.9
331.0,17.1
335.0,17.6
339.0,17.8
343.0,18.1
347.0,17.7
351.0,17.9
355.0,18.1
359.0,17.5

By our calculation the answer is 0.20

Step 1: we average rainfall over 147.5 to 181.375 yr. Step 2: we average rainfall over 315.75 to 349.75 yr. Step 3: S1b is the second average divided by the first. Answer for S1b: 0.9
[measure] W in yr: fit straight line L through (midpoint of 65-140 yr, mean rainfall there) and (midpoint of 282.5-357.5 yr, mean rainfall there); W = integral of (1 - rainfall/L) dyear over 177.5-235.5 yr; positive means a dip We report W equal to 5.1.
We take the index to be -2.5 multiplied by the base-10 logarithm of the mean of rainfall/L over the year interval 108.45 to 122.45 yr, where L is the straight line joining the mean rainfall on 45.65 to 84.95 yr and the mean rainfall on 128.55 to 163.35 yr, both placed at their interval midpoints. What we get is 0.06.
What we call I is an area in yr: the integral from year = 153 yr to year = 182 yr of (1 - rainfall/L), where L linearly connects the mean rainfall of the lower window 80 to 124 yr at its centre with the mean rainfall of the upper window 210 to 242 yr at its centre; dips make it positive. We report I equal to -2.9 yr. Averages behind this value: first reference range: 17.9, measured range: 18.7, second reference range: 16.2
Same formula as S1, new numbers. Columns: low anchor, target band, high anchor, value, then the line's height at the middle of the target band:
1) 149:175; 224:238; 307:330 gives 0.08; 18.1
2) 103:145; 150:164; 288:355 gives -0.07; 17.7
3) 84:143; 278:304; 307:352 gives 0.01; 17.5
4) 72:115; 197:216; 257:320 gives 0.25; 17.7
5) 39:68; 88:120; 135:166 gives 0.04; 18.5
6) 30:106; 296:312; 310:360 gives 0.02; 17.6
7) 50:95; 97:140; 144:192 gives 0.05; 18.5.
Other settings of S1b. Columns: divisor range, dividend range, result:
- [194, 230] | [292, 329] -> 1.14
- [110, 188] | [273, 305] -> 0.96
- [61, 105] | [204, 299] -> 0.93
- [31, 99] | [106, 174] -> 0.99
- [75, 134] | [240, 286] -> 0.99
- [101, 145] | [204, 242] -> 0.89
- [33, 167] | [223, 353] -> 0.96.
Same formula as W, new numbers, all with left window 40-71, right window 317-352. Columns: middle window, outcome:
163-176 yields -0.6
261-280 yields 0.0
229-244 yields 0.5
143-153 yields -0.2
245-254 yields 0.0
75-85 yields 0.1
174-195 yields -0.3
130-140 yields 0.1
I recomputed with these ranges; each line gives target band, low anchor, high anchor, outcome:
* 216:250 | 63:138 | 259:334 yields 1.2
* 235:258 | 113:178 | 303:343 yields 0.2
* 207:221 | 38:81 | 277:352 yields 2.6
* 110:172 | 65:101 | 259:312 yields -0.8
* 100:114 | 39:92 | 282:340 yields 0.4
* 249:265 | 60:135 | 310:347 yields 0.3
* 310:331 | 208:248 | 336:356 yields 0.5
